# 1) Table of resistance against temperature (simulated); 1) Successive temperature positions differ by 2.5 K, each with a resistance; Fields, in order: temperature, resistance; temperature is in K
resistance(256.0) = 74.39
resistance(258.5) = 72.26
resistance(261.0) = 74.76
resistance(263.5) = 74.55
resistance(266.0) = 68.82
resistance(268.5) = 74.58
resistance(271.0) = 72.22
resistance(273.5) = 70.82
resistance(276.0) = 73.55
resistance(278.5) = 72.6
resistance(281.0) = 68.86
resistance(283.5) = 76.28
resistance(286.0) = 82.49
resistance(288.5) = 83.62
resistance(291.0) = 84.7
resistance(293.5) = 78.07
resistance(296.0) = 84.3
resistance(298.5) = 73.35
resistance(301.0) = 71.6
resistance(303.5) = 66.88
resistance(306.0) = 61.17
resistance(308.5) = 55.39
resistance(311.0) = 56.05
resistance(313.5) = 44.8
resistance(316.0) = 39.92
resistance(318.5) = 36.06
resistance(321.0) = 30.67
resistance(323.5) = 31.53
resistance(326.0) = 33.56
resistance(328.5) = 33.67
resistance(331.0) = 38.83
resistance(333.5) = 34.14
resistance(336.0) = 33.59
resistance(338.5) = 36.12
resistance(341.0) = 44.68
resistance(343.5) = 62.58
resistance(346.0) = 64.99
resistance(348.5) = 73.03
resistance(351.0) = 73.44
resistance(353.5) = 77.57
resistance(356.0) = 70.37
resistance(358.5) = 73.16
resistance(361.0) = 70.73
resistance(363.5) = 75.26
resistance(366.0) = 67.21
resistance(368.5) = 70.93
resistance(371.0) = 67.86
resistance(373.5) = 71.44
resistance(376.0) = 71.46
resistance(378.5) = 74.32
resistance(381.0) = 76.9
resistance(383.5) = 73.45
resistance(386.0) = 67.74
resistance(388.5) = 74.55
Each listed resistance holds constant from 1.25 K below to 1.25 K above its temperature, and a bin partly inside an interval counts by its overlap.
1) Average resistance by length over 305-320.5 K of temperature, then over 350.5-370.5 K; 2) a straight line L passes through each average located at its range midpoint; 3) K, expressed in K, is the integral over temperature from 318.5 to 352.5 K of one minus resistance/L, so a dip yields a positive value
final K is 8.5 K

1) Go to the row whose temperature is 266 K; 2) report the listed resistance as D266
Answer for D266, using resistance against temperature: 68.82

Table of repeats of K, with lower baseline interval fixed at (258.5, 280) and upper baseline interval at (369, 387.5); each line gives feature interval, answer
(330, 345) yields 6.25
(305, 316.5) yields 3.24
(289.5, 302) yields -1.06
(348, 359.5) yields -0.24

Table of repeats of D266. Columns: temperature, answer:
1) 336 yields 33.59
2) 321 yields 30.67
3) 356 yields 70.37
